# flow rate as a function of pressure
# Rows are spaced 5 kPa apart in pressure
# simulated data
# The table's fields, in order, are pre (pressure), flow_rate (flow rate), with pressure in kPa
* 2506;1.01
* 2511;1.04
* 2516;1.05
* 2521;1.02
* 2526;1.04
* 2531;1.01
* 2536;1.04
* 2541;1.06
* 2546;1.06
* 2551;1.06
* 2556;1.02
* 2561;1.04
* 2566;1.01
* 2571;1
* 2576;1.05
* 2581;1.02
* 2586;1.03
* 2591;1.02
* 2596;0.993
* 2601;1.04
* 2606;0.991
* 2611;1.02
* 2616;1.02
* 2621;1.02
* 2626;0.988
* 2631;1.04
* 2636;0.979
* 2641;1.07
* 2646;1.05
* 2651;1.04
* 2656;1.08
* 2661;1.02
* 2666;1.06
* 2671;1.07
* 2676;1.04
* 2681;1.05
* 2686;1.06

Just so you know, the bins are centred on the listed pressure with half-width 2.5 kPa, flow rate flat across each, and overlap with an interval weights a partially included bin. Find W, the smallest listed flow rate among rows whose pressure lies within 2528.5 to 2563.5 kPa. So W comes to 1.01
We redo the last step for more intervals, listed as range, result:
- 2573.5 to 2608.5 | 0.991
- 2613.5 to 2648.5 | 0.979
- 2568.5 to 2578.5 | 1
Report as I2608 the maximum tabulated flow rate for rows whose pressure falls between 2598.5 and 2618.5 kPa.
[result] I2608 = 1.04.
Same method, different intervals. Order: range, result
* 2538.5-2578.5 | 1.06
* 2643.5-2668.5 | 1.08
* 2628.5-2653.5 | 1.07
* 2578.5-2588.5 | 1.03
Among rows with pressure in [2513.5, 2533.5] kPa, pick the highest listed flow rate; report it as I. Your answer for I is 1.05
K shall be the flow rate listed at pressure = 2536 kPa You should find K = 1.04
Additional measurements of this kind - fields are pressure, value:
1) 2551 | 1.06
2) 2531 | 1.01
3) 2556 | 1.02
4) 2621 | 1.02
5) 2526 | 1.04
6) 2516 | 1.05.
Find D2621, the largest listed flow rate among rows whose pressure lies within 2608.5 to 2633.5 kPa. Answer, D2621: 1.04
